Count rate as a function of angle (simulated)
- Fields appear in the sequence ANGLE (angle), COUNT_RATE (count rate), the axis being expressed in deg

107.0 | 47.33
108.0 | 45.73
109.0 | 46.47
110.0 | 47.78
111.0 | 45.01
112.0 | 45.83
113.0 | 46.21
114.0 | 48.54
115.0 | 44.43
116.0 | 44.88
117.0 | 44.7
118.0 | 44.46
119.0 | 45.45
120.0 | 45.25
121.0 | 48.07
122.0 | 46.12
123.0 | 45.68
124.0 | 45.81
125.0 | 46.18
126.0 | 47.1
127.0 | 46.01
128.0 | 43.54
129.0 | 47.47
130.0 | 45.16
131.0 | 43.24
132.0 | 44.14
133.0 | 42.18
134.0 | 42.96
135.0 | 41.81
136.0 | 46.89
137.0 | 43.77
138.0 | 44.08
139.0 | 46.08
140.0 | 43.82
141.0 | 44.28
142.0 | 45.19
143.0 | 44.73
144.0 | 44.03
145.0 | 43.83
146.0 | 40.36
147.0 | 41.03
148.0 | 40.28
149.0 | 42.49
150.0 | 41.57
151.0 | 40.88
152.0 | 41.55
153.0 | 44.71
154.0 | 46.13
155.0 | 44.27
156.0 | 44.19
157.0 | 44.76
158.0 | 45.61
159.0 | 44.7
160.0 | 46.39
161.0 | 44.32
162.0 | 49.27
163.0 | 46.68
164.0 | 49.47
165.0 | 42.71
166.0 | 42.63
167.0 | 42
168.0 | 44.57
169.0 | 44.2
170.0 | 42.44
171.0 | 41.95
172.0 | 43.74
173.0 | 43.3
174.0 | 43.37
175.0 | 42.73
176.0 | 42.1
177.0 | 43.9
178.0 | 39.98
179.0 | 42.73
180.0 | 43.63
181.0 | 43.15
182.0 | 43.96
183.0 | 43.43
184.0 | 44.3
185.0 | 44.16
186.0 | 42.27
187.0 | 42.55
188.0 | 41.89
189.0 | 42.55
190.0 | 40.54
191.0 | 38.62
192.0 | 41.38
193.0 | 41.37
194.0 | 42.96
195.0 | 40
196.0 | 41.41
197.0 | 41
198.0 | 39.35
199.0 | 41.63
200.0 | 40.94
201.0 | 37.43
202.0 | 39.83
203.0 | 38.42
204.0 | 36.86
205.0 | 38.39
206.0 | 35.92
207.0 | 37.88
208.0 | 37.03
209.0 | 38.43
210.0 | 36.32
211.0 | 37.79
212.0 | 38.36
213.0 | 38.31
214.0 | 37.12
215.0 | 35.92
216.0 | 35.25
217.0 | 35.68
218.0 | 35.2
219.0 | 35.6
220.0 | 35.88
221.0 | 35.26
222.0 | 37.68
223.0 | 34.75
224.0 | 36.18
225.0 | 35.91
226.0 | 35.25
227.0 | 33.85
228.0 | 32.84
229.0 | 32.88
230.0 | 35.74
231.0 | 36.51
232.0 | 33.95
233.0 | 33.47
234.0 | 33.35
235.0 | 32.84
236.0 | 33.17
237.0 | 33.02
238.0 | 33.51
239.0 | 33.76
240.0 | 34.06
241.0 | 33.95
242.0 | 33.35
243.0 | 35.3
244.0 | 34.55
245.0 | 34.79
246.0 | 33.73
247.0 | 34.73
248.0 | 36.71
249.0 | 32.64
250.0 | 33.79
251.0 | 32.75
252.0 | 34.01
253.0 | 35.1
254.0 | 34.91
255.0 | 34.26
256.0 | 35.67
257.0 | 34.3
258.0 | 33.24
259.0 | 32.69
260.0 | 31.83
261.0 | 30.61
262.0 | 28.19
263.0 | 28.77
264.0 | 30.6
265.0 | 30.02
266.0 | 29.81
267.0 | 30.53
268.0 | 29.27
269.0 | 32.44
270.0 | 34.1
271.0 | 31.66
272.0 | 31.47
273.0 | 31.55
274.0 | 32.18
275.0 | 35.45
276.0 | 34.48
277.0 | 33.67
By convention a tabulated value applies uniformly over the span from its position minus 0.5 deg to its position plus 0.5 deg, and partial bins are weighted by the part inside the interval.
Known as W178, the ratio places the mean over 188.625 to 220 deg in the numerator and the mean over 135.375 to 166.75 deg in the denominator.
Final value 0.87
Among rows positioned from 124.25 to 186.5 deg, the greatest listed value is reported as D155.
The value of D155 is 49.47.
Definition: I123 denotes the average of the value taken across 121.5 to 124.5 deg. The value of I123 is 45.9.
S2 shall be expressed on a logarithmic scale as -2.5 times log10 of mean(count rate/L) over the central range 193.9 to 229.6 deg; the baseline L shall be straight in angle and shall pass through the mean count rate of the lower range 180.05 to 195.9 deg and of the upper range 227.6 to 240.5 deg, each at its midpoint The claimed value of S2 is 0.02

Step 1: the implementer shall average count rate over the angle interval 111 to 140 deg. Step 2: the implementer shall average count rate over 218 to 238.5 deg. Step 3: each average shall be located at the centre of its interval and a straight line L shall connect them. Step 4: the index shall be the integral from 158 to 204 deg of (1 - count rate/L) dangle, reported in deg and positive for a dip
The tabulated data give -3.7 deg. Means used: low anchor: 45.2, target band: 42.6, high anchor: 34.6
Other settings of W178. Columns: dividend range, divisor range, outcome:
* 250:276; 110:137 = 0.71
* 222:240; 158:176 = 0.77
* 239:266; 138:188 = 0.76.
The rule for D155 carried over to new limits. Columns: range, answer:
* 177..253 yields 44.3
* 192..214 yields 42.96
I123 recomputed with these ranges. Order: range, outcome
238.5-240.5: 33.9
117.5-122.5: 45.9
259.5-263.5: 29.8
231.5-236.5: 33.4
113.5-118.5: 45.4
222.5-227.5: 35.2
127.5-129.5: 45.5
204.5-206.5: 37.2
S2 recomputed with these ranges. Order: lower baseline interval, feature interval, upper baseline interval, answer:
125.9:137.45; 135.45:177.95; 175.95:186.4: -0.003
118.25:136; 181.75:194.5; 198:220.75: -0.075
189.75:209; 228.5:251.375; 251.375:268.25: 0.014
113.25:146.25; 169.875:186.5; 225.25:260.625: -0.073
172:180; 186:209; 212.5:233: -0.015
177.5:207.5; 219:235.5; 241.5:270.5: 0.053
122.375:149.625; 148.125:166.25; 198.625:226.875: -0.059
